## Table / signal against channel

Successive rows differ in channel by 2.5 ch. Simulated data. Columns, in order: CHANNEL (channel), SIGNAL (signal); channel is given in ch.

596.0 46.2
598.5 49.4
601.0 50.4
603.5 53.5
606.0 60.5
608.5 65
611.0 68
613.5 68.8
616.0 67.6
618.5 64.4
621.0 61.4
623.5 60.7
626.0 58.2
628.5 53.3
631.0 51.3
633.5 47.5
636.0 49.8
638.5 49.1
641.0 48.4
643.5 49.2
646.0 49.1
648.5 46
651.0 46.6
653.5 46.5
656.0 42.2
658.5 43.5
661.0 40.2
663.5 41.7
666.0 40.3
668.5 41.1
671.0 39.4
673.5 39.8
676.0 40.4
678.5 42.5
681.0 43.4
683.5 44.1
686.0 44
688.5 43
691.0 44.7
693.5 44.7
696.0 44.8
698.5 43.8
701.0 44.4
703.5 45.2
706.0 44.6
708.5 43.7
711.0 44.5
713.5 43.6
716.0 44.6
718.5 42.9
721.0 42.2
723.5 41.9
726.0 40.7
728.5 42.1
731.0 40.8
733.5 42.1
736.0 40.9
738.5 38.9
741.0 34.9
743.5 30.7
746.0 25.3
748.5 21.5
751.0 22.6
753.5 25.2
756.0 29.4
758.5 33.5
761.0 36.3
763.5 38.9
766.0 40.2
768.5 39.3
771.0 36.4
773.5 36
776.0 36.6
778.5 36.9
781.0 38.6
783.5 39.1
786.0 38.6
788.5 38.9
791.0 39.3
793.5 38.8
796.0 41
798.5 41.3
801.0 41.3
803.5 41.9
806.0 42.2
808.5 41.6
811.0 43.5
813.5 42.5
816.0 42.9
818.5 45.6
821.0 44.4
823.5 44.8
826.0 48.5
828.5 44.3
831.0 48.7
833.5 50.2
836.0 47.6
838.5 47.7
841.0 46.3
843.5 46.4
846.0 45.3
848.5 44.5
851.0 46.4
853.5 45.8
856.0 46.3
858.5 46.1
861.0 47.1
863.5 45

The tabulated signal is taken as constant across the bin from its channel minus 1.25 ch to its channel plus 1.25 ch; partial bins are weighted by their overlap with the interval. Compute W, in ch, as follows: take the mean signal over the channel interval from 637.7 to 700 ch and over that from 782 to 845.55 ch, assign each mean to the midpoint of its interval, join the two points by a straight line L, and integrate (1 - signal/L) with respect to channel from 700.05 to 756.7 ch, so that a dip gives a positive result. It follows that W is 7.5 ch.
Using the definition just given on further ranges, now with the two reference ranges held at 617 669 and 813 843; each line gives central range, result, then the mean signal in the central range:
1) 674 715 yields 3.9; 43.8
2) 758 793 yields 6.8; 37.9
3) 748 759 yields 4.9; 26.3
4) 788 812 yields 2.9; 41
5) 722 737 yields 2.0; 41.4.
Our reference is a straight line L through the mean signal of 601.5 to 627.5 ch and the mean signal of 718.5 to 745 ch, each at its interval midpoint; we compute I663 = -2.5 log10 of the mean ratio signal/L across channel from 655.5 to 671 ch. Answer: 0.27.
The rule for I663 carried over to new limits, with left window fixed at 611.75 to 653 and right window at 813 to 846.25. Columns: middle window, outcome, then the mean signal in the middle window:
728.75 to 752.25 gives 0.44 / 33.5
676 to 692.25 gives 0.20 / 43.4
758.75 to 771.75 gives 0.28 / 37.9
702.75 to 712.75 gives 0.16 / 44.4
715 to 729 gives 0.20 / 42.4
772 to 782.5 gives 0.29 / 37.1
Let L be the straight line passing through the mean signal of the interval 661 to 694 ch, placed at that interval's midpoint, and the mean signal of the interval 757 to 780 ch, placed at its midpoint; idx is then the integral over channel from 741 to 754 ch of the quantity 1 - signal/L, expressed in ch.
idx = 4.2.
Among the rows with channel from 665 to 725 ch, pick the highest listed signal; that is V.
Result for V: 45.2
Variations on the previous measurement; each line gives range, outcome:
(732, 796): 42.1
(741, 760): 34.9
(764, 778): 40.2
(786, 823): 45.6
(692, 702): 44.8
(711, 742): 44.6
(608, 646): 68.8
